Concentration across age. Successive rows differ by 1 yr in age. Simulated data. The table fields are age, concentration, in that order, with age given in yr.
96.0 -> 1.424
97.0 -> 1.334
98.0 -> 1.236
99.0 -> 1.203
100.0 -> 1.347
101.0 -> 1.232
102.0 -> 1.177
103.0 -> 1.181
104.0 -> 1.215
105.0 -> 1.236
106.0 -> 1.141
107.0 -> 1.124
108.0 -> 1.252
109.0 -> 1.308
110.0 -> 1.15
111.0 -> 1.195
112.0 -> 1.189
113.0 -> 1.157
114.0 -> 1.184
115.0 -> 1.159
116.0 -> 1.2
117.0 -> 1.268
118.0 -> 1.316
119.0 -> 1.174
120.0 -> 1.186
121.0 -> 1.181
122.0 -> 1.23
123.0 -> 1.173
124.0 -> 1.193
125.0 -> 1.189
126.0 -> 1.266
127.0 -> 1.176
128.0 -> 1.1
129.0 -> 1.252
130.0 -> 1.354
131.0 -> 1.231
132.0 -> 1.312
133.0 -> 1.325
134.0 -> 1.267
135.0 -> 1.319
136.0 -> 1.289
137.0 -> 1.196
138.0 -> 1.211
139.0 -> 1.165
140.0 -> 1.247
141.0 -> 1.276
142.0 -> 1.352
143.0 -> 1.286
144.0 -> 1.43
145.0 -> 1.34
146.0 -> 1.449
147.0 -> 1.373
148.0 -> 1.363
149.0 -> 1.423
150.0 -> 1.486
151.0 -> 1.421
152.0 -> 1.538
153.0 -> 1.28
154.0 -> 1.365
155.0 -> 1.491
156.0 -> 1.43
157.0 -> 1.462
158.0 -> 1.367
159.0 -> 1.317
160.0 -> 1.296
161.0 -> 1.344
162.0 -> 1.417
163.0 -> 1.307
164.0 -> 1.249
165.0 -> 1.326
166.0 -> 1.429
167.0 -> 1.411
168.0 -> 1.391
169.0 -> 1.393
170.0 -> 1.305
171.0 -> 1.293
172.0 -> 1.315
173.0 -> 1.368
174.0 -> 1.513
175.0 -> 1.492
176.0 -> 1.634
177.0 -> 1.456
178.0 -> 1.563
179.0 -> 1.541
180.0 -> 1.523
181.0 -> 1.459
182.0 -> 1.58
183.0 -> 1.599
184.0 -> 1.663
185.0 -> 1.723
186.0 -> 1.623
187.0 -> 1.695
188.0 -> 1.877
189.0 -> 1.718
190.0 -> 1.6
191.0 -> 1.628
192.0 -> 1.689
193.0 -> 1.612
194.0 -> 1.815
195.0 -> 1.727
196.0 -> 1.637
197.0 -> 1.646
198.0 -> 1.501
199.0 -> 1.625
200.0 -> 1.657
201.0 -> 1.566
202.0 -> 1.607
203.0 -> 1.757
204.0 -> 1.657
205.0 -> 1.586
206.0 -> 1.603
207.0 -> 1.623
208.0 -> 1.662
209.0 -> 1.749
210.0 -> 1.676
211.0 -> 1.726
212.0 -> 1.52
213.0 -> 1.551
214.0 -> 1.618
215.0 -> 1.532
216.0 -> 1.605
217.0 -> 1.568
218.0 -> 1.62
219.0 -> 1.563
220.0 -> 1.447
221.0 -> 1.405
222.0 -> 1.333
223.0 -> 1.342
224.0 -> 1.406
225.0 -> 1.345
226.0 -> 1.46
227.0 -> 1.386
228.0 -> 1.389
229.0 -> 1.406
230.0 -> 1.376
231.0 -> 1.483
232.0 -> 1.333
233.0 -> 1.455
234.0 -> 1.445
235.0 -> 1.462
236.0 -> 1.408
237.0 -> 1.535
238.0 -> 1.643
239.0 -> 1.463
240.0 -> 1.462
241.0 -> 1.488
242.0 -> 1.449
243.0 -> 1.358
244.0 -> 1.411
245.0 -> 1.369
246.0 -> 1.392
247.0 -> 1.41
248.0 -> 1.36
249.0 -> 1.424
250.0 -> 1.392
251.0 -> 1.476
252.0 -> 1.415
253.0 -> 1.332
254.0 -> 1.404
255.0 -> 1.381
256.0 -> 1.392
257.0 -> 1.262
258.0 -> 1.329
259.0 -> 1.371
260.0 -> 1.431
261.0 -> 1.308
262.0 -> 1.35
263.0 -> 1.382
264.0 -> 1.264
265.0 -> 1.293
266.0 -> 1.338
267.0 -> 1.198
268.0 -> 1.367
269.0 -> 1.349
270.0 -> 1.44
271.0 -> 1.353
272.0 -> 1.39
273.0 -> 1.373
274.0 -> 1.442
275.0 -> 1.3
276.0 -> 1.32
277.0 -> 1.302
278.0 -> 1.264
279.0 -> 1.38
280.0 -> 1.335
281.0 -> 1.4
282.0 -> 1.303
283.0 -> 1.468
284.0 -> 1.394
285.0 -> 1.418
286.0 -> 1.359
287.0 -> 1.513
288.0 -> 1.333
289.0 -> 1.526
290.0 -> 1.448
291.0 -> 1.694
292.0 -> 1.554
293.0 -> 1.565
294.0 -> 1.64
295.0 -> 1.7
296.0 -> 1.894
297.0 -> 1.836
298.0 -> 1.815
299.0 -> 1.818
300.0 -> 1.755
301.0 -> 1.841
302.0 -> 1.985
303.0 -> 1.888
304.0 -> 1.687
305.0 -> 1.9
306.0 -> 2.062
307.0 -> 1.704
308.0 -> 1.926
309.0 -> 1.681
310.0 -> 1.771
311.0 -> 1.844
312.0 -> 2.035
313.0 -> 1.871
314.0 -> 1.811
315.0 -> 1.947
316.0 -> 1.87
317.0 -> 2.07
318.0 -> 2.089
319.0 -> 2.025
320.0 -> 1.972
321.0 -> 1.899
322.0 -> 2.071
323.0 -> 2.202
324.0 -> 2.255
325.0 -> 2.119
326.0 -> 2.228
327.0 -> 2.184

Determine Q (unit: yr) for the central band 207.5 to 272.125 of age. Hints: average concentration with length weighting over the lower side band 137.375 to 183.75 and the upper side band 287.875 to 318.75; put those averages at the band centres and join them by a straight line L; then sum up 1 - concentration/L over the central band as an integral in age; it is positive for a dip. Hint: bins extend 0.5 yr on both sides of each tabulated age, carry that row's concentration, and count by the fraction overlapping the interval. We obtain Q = 7.3 yr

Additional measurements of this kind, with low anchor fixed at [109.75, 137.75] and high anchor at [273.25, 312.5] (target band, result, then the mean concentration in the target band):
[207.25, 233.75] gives -0.96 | 1.5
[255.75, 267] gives 1.55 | 1.33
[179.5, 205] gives -4.87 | 1.65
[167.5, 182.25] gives -1.21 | 1.45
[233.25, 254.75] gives 0.99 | 1.43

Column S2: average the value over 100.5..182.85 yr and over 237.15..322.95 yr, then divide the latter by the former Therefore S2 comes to 1.19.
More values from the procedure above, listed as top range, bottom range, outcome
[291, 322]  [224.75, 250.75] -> 1.29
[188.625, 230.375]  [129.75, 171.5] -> 1.17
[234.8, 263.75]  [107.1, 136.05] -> 1.15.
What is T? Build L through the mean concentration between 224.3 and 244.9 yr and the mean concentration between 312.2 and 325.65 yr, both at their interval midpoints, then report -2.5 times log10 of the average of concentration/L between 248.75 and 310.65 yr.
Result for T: 0.165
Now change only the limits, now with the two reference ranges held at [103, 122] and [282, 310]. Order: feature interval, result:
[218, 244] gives 0.05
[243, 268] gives 0.16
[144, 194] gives -0.10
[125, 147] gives -0.01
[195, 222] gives -0.11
